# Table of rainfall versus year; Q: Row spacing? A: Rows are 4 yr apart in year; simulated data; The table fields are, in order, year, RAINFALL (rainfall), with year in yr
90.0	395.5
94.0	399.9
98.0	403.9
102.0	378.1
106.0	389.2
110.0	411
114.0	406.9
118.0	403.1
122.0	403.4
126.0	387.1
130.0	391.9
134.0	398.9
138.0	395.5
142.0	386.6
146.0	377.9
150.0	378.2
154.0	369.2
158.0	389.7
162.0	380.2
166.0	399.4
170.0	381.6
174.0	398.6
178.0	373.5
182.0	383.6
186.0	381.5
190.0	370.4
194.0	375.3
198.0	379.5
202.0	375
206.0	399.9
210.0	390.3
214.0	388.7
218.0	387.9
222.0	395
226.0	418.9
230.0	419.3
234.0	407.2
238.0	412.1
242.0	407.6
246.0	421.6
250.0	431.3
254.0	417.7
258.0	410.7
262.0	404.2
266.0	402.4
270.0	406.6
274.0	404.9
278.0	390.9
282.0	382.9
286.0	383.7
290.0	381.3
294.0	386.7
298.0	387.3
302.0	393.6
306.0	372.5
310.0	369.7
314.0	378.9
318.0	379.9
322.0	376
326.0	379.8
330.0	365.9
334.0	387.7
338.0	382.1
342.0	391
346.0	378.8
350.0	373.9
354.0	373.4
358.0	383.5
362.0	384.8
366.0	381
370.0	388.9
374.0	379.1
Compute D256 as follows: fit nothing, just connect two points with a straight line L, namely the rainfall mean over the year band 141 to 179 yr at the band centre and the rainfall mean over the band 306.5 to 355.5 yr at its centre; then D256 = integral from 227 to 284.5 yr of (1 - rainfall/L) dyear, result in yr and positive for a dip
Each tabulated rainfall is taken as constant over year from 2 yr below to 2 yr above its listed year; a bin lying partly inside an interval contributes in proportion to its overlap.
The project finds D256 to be -4.2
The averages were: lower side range 384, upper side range 378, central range 408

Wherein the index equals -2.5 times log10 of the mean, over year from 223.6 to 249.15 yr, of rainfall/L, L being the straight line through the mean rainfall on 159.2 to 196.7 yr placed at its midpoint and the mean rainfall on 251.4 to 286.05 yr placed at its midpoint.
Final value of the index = -0.05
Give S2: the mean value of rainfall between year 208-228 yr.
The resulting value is 396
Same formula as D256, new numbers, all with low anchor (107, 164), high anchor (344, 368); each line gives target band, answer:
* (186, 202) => 0.5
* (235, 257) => -1.8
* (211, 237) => -1.1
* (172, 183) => 0.1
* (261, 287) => -0.9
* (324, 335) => 0.1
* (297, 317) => 0.1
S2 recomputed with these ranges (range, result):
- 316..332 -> 375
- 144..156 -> 375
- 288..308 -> 384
